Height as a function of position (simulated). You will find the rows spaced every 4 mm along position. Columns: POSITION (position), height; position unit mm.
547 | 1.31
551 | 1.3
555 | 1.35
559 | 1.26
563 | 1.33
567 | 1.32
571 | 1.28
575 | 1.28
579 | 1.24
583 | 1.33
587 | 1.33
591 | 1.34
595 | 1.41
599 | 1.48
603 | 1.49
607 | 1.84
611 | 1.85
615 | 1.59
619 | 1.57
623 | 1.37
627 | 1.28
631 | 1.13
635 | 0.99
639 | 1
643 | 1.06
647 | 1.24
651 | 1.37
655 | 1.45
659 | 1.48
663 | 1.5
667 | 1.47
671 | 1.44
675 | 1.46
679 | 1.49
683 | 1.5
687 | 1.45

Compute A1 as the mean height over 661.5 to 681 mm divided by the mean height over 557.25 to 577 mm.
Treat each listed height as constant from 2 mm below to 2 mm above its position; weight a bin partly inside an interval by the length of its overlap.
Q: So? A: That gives 1.1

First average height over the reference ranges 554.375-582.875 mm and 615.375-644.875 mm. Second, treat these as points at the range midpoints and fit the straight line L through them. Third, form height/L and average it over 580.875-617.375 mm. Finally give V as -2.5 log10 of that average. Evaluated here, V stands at -0.20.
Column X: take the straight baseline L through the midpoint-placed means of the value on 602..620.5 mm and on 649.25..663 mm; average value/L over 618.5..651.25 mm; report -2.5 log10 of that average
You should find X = 0.28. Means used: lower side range 1.68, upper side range 1.44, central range 1.2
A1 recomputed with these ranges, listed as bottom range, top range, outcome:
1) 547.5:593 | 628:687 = 1.02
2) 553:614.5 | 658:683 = 1.04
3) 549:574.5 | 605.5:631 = 1.18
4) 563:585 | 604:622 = 1.30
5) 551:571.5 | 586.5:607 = 1.11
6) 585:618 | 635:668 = 0.84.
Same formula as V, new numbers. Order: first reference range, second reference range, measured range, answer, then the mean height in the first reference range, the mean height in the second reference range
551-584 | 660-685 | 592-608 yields -0.13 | 1.3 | 1.48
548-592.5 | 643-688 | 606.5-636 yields -0.06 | 1.31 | 1.42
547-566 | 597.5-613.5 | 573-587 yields 0.15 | 1.31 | 1.67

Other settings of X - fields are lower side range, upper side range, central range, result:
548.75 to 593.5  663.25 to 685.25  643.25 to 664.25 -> 0.051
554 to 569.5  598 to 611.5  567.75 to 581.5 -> 0.113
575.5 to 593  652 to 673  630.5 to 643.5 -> 0.339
